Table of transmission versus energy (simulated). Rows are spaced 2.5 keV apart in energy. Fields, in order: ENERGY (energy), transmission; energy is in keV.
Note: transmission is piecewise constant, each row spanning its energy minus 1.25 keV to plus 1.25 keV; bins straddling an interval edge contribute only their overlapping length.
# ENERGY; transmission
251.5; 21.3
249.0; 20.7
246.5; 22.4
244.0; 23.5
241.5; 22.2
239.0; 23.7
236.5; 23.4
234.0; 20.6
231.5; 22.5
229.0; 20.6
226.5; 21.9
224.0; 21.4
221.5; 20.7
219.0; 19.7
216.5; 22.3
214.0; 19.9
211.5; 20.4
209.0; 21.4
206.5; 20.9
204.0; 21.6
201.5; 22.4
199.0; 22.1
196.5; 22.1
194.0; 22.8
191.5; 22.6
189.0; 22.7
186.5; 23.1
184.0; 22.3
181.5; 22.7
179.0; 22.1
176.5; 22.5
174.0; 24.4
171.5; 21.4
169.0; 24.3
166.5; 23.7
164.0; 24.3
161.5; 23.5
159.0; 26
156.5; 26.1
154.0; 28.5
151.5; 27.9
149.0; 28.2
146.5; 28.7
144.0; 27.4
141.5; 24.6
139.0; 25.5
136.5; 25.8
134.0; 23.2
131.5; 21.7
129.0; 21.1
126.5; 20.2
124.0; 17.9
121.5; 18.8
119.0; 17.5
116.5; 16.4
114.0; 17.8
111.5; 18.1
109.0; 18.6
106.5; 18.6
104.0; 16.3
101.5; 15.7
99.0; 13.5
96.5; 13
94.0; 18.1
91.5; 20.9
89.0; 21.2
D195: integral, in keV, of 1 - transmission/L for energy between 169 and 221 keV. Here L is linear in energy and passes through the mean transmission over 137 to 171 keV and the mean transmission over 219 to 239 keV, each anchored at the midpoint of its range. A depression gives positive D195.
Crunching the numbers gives 3.45 keV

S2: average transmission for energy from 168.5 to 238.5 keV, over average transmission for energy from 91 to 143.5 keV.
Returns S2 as 1.14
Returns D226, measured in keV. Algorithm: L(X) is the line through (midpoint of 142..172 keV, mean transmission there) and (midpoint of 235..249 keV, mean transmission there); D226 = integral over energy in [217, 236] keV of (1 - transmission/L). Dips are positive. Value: 1.8 keV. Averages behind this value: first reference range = 25.9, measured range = 21.2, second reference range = 22.8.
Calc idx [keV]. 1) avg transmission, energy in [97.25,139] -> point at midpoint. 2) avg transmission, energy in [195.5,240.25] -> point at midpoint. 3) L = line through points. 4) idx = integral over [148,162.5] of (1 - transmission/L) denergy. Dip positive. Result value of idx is -5.0 keV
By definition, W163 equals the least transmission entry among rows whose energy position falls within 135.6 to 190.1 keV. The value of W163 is 21.4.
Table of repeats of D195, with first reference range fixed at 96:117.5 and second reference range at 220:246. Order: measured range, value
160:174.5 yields -3.3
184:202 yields -2.0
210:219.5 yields 0.3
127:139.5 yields -3.8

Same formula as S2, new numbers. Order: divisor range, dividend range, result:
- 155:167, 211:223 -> 0.83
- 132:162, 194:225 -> 0.81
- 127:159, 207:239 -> 0.83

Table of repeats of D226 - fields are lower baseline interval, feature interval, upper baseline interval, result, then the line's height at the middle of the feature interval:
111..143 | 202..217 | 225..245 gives 0.57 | 21.9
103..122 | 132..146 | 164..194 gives -3.86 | 19.8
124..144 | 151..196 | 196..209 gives -3.03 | 22.3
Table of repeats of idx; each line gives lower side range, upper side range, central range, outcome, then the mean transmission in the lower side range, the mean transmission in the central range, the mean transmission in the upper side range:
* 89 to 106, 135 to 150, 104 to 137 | 3.6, 16.7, 19.4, 26.6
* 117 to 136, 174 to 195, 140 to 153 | -3.9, 20.1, 27.3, 22.7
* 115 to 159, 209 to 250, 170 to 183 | 0.0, 23.5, 22.6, 21.6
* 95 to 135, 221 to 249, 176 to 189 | -1.5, 18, 22.6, 22.1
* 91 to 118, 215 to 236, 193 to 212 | -1.2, 16.9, 21.8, 21.3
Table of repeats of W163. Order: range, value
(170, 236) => 19.7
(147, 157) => 26.1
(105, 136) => 16.4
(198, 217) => 19.9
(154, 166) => 23.5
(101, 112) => 15.7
